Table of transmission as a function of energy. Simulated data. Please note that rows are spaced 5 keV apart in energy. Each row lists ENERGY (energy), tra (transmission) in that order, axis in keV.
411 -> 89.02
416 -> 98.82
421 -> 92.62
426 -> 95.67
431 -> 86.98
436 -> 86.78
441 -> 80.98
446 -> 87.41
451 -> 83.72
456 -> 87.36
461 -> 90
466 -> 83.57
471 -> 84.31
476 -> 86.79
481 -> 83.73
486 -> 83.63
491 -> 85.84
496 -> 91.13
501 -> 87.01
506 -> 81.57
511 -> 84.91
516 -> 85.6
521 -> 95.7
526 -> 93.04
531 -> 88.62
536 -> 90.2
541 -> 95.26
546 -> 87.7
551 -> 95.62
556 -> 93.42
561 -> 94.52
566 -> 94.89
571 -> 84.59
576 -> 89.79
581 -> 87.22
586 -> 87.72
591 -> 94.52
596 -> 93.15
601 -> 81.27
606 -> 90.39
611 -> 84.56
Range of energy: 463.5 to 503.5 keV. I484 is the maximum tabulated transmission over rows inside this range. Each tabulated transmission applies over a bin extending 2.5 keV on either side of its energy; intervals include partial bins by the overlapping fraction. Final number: 91.13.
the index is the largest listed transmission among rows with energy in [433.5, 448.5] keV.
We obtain 87.41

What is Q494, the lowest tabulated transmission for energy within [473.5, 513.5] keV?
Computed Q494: 81.57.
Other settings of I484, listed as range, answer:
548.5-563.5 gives 95.62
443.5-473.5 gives 90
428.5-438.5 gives 86.98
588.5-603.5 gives 94.52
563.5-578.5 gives 94.89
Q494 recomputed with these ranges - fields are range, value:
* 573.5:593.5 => 87.22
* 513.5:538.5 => 85.6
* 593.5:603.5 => 81.27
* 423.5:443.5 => 80.98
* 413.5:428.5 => 92.62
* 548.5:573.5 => 84.59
